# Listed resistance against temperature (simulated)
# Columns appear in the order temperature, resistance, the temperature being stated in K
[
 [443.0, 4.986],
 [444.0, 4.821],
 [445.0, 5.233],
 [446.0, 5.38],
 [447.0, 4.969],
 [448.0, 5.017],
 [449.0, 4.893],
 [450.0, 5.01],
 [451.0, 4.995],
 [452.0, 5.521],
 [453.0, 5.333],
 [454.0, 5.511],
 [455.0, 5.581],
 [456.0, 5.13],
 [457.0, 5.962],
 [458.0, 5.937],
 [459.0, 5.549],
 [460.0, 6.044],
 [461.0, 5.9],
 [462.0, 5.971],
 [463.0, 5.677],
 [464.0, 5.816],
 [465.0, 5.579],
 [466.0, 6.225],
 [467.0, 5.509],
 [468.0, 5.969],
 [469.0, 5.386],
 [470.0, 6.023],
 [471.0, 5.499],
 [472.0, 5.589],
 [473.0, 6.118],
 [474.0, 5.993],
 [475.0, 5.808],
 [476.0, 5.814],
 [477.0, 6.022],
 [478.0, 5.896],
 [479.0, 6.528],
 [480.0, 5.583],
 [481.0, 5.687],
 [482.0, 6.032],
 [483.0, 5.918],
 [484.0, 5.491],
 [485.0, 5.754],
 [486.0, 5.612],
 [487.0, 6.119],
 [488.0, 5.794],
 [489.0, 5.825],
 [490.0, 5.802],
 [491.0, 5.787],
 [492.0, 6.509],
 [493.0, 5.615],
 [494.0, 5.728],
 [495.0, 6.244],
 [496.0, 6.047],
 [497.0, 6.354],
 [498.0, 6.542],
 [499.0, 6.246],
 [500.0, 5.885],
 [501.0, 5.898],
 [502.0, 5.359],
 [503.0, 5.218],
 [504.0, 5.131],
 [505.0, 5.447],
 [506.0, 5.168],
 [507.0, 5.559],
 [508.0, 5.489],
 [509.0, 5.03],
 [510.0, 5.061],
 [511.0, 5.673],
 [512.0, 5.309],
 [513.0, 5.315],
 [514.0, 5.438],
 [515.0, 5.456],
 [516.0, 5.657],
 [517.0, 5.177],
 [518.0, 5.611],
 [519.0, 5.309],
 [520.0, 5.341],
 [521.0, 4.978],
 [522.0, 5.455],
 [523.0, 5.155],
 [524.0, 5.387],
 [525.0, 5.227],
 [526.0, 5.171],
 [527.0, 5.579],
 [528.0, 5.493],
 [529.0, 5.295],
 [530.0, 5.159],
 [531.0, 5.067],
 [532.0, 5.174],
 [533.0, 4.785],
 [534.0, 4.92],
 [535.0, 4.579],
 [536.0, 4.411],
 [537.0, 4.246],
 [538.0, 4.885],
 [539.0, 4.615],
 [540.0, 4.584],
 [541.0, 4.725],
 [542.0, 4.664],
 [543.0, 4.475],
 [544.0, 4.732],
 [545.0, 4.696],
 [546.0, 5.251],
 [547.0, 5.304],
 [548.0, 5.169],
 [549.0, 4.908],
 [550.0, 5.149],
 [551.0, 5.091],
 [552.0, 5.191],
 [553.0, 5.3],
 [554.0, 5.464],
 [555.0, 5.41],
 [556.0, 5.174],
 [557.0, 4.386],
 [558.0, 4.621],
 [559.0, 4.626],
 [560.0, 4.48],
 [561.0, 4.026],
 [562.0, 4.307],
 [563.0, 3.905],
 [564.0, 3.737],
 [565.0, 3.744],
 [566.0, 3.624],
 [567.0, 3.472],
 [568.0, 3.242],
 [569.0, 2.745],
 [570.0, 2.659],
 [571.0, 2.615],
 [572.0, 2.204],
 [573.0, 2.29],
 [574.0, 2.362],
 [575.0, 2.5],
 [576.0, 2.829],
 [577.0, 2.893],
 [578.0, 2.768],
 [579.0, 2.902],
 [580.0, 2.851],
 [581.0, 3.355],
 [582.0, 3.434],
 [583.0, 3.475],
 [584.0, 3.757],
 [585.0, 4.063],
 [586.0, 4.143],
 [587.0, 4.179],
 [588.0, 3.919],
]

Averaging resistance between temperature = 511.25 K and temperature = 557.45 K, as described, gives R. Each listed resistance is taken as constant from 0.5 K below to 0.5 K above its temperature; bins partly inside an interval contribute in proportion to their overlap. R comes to 5.09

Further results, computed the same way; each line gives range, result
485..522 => 5.63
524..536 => 5.11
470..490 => 5.85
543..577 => 4.09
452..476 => 5.74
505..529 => 5.35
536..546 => 4.65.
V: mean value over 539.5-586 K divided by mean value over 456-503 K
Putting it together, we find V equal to 0.68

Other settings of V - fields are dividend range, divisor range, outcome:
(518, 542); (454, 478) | 0.87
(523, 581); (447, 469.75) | 0.77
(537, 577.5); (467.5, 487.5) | 0.71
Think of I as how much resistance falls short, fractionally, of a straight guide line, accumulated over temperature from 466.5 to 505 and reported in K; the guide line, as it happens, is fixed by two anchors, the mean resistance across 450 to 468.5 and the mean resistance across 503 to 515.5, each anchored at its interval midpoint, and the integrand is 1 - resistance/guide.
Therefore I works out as -2.5 K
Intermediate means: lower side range 5.66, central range 5.85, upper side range 5.33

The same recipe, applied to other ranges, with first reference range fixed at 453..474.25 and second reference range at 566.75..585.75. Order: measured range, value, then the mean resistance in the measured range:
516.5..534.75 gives -4.4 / 5.23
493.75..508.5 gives -2.8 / 5.75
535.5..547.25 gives -2.7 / 4.7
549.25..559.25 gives -4.3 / 5.05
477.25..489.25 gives -1.4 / 5.86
